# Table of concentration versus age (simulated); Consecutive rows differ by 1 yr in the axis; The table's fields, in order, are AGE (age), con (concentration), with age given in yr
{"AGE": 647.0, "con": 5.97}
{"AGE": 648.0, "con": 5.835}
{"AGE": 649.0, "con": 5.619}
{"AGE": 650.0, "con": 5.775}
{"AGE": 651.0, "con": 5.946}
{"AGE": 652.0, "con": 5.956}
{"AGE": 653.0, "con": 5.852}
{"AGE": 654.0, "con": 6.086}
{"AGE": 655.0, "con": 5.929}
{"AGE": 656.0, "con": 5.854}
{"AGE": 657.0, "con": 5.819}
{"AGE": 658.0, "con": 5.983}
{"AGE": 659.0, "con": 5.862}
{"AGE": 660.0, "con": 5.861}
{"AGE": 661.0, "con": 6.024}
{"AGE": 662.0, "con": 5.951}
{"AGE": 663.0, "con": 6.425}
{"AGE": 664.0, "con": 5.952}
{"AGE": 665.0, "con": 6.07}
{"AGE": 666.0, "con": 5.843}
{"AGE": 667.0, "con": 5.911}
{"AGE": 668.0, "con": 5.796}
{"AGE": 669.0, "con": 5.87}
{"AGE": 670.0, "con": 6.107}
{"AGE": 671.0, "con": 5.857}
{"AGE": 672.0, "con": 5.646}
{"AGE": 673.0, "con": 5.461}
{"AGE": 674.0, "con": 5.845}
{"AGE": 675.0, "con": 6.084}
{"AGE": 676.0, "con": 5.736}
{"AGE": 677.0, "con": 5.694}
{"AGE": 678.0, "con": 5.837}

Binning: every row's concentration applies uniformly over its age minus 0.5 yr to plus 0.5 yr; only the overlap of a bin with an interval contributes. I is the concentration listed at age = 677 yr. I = 5.694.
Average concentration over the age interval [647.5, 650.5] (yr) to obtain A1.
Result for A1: 5.74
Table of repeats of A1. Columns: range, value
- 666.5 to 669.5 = 5.86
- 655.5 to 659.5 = 5.88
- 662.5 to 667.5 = 6.04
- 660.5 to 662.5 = 5.99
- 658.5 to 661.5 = 5.92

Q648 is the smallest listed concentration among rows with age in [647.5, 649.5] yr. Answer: 5.619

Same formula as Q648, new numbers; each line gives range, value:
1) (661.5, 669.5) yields 5.796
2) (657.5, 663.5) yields 5.861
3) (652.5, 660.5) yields 5.819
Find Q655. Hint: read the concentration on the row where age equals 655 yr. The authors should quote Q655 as 5.929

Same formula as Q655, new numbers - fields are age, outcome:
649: 5.619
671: 5.857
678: 5.837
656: 5.854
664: 5.952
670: 6.107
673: 5.461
